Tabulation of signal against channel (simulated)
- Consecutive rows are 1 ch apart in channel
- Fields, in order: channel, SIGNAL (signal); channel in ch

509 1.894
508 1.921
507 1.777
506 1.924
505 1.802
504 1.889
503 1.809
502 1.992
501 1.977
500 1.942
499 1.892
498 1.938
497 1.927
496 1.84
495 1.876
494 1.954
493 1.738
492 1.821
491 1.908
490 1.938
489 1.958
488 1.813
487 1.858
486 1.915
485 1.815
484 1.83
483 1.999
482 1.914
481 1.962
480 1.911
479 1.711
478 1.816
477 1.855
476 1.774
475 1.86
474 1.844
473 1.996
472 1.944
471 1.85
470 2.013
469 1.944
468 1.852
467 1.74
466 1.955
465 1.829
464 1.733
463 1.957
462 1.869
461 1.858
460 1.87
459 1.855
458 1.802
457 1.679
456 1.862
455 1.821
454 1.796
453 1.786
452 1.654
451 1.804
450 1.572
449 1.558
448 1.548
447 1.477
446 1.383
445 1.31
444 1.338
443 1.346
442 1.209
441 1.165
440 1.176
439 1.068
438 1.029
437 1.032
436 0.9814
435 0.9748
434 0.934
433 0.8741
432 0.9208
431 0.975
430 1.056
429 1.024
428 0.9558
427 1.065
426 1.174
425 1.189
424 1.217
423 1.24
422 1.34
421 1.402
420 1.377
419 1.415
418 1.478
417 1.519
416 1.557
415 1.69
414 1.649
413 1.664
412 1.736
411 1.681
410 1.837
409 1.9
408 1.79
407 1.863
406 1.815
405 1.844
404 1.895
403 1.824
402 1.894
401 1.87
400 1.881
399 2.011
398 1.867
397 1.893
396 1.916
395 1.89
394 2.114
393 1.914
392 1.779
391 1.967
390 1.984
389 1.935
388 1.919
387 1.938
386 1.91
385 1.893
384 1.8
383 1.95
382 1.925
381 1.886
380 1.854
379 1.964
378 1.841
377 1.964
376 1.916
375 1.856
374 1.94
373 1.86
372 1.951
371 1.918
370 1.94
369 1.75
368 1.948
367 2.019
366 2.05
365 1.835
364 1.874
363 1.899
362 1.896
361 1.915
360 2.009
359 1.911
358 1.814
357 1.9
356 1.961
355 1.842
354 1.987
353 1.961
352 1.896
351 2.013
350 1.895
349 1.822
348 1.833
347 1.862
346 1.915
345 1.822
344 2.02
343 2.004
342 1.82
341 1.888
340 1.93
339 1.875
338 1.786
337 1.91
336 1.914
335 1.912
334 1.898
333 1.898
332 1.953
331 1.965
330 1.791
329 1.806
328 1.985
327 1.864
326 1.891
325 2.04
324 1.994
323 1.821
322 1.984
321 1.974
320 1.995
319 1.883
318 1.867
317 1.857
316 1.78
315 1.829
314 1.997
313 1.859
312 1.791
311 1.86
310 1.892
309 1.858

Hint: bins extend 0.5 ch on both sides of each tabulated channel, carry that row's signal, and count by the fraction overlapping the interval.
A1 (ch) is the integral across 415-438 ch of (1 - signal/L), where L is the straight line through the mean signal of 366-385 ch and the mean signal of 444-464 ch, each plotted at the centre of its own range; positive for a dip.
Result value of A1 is 7.8 ch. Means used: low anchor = 1.91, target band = 1.18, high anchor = 1.7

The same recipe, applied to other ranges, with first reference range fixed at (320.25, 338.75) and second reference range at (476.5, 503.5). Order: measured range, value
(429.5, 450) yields 7.7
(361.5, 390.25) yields -0.1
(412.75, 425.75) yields 3.2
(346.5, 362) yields 0.0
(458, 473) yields 0.1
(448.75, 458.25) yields 0.8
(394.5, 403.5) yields 0.0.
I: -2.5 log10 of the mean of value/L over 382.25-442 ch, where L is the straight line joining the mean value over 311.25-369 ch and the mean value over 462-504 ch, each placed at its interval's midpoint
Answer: 0.22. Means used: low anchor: 1.9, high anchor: 1.88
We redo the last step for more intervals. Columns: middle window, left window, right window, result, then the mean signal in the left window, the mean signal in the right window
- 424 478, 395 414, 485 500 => 0.23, 1.84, 1.88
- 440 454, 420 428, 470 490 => 0.02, 1.22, 1.88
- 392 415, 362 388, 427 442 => -0.24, 1.91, 1.02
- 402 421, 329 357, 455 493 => 0.11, 1.9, 1.87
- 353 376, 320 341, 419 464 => -0.10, 1.91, 1.38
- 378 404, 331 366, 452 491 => -0.01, 1.91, 1.86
